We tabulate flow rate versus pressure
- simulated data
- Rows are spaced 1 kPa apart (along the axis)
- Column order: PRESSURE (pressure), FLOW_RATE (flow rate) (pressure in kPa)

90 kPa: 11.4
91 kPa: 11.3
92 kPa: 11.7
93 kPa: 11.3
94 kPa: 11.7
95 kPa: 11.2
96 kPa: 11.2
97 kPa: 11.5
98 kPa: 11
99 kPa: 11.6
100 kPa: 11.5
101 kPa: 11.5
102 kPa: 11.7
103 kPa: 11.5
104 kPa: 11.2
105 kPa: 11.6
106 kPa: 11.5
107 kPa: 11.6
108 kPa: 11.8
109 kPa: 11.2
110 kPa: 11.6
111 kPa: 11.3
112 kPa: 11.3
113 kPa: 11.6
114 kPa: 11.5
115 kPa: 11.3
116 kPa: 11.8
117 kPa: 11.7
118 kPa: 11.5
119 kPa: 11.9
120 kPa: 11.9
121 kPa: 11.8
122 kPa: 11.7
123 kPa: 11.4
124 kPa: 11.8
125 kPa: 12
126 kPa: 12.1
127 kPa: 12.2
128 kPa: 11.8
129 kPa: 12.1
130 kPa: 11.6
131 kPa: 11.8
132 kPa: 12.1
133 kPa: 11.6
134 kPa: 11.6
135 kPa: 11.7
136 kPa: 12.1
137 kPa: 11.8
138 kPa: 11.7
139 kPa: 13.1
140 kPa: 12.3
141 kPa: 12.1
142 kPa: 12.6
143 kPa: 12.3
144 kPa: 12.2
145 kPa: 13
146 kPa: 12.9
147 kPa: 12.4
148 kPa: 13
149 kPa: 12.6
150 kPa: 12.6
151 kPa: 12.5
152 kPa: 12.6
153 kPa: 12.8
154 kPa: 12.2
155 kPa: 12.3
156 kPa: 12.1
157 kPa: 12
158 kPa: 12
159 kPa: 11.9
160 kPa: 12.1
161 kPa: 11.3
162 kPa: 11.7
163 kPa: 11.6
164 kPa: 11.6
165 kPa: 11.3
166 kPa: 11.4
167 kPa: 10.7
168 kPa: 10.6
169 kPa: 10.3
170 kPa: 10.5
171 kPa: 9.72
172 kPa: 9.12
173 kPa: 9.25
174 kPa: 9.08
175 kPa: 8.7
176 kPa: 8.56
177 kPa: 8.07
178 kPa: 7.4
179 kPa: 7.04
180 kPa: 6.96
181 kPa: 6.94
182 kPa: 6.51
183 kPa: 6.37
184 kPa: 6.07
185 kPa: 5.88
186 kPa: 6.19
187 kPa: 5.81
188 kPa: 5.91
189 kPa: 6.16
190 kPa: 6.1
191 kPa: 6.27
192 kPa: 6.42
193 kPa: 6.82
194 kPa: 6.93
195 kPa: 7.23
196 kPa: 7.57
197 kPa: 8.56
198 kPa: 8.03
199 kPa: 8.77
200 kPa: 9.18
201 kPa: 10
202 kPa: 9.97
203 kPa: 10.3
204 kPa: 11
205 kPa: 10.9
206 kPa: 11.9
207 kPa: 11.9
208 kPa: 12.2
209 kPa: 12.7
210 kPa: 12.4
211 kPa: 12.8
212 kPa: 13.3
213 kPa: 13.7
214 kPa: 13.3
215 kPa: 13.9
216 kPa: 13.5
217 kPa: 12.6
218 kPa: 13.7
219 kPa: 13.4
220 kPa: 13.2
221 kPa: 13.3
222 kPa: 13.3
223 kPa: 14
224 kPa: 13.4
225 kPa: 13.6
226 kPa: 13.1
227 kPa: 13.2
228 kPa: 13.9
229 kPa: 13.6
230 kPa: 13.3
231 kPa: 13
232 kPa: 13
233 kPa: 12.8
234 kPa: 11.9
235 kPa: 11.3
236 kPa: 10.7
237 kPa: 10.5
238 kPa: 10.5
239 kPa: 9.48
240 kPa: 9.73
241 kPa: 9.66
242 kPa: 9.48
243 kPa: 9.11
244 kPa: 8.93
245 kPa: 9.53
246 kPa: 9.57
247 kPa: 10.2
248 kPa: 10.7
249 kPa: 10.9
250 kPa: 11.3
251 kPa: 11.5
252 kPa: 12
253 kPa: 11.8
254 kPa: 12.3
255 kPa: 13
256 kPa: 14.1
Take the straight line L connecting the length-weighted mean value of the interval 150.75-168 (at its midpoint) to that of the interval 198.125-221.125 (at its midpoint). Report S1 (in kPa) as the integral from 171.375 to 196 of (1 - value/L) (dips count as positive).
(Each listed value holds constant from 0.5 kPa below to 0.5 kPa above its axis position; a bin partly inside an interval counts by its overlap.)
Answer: 10.0 kPa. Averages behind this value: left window 11.8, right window 12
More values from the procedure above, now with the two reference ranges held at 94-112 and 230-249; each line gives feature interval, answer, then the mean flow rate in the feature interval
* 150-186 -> 3.62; 9.96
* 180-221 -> 4.64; 9.62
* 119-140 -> -1.15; 11.9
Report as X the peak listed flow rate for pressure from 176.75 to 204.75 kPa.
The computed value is 11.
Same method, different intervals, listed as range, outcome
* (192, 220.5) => 13.9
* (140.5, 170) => 13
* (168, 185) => 10.6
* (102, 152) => 13.1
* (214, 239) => 14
